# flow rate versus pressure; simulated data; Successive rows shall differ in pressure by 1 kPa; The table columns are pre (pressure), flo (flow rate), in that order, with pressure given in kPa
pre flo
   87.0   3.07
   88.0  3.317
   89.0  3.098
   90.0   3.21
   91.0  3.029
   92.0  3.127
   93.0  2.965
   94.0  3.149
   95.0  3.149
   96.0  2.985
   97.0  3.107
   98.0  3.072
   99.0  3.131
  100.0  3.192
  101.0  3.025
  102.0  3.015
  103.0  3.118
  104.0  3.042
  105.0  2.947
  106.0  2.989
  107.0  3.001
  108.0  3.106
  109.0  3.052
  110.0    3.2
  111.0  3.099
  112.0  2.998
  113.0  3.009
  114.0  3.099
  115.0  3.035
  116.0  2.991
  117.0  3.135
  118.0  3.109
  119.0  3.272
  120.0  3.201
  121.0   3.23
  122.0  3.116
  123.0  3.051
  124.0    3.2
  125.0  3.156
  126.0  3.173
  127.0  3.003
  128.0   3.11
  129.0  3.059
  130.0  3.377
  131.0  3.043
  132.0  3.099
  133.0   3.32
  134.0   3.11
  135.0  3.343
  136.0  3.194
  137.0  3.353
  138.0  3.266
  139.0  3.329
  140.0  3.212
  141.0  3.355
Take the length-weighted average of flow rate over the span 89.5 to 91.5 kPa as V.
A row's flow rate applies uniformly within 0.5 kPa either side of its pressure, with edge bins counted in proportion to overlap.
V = 3.12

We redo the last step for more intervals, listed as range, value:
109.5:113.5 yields 3.08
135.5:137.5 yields 3.27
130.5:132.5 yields 3.07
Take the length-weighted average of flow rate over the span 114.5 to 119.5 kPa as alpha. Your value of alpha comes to 3.11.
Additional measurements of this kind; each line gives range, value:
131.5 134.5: 3.18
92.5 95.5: 3.09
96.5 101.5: 3.11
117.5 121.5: 3.2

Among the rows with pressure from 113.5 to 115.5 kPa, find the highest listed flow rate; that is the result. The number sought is 3.099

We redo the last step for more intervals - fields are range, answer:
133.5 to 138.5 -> 3.353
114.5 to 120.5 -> 3.272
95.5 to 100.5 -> 3.192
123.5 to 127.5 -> 3.2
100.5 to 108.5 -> 3.118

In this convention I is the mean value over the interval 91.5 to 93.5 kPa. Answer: 3.05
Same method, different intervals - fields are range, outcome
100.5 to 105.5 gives 3.03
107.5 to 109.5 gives 3.08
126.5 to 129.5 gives 3.06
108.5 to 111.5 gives 3.12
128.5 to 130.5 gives 3.22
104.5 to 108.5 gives 3.01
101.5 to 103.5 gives 3.07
